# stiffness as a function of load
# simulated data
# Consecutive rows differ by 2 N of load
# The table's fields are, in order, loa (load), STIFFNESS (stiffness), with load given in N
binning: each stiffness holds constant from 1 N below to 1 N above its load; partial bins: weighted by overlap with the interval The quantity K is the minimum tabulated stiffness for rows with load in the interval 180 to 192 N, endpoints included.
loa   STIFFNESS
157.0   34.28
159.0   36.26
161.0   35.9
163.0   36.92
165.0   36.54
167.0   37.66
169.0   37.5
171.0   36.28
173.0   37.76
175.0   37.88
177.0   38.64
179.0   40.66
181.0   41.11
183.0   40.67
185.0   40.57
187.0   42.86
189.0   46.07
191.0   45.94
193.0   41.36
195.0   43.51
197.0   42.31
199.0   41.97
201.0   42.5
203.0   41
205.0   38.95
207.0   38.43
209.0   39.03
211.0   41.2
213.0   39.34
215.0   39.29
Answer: 40.57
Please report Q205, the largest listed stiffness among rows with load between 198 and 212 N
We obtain 42.5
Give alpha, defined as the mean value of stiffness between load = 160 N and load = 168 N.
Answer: 36.8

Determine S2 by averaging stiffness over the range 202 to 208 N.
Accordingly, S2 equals 39.5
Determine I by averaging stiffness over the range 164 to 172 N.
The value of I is 37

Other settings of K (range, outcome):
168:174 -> 36.28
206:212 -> 38.43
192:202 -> 41.36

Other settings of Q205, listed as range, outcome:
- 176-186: 41.11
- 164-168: 37.66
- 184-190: 46.07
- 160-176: 37.88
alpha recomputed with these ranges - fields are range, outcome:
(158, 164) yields 36.4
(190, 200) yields 43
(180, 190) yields 42.3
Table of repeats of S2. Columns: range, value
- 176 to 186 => 40.3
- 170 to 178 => 37.6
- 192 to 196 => 42.4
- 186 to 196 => 43.9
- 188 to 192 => 46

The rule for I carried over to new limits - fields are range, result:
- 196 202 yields 42.3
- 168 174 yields 37.2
